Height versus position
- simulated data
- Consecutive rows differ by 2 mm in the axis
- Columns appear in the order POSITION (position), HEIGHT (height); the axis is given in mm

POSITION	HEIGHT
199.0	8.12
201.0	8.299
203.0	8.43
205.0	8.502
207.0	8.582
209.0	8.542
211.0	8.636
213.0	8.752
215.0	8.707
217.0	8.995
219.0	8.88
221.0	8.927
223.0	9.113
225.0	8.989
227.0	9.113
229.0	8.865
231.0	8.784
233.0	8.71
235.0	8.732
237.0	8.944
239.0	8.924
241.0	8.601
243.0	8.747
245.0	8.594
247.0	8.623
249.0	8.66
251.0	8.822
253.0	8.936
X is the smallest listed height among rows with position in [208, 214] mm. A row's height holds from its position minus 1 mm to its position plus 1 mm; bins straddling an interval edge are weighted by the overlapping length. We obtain 8.542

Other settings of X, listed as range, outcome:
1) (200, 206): 8.299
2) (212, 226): 8.707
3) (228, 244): 8.601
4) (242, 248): 8.594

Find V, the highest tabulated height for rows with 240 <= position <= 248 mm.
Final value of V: 8.747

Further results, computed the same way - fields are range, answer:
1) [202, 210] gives 8.582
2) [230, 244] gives 8.944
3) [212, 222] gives 8.995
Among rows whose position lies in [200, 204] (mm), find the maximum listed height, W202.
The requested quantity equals 8.43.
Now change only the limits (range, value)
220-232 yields 9.113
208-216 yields 8.752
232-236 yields 8.732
